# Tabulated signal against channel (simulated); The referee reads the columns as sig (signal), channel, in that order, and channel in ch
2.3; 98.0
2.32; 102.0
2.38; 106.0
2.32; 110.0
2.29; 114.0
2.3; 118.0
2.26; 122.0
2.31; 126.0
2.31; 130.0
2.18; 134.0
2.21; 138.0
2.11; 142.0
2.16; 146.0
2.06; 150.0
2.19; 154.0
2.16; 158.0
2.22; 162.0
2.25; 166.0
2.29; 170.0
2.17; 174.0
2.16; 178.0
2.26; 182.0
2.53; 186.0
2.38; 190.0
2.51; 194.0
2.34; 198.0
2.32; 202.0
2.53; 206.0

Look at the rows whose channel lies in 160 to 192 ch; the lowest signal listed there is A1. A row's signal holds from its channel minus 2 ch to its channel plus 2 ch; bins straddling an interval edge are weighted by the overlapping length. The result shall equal 2.16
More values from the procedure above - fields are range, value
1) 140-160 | 2.06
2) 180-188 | 2.26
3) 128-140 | 2.18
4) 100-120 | 2.29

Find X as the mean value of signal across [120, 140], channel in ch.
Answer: 2.25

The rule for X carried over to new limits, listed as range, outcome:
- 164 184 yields 2.23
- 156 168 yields 2.21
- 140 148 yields 2.13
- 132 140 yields 2.2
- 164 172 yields 2.27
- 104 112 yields 2.35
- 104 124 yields 2.31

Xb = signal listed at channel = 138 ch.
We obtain 2.21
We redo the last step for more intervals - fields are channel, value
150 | 2.06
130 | 2.31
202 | 2.32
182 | 2.26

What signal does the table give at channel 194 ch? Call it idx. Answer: 2.51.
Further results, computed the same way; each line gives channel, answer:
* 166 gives 2.25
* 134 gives 2.18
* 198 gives 2.34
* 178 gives 2.16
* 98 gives 2.3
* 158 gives 2.16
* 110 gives 2.32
